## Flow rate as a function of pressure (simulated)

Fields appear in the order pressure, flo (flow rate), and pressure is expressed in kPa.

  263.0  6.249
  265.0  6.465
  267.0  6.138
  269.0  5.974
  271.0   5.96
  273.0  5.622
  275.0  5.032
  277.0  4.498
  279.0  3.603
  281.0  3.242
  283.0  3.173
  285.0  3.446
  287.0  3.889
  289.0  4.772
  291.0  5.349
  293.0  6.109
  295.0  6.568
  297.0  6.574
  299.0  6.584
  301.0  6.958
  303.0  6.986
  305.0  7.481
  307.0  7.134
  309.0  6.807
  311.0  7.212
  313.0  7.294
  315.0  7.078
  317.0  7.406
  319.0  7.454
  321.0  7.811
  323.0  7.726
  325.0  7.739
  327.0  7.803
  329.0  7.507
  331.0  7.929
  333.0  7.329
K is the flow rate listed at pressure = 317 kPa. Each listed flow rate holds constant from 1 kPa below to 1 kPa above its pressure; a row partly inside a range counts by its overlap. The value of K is 7.406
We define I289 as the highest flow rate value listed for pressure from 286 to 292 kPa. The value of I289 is 5.349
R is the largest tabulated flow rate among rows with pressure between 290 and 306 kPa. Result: 7.481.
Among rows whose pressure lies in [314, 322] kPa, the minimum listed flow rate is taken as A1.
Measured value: 7.078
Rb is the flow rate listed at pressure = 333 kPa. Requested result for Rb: 7.329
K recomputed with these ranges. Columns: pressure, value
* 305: 7.481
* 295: 6.568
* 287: 3.889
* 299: 6.584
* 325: 7.739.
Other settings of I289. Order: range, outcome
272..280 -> 5.622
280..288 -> 3.889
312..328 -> 7.811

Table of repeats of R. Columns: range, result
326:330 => 7.803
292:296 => 6.568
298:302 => 6.958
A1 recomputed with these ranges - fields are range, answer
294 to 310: 6.568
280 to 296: 3.173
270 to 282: 3.242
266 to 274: 5.622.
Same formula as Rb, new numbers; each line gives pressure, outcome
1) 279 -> 3.603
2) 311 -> 7.212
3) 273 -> 5.622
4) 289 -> 4.772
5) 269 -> 5.974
